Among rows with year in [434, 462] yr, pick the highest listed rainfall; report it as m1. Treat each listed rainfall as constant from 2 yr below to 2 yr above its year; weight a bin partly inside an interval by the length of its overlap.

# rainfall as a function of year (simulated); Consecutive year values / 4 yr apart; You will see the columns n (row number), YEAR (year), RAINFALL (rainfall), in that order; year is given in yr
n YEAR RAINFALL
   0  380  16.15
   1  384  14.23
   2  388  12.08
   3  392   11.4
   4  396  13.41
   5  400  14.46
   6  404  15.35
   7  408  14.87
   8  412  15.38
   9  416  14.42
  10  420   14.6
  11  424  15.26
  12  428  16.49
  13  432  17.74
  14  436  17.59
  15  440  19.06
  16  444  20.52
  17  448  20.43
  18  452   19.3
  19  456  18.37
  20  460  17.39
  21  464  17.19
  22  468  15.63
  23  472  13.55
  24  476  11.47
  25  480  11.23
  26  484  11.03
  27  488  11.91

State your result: 20.52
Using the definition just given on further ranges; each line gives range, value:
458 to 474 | 17.39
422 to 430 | 16.49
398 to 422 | 15.38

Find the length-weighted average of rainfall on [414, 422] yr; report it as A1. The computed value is 14.5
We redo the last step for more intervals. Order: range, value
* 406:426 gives 14.9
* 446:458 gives 19.4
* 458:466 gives 17.3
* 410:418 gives 14.9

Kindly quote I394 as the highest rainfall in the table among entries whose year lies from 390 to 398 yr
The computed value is 13.41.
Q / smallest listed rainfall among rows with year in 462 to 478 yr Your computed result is 11.47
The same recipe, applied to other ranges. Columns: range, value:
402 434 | 14.42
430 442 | 17.59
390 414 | 11.4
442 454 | 19.3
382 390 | 12.08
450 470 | 15.63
